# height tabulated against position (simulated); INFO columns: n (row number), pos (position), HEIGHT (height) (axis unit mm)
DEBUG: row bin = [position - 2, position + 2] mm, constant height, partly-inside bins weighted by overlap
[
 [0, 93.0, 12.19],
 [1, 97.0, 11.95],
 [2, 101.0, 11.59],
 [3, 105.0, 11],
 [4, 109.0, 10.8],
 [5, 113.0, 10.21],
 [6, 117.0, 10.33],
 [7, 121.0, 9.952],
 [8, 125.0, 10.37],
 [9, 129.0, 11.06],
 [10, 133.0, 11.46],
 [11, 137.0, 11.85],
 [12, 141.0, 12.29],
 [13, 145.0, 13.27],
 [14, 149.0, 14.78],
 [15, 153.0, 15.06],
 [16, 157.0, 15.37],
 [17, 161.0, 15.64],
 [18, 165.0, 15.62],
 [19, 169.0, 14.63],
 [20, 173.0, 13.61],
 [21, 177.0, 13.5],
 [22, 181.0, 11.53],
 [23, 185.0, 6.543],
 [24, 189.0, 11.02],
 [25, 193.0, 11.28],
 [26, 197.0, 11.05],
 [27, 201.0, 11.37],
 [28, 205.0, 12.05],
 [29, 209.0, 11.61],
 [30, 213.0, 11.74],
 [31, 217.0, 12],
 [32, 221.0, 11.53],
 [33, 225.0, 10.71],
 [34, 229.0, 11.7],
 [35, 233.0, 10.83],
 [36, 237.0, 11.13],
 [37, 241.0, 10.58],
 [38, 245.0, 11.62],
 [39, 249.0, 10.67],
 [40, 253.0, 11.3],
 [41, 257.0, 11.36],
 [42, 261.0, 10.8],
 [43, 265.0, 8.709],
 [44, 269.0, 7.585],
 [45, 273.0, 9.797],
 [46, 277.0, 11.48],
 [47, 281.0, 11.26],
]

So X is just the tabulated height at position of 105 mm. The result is 11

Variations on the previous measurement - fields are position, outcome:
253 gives 11.3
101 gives 11.59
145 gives 13.27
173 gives 13.61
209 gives 11.61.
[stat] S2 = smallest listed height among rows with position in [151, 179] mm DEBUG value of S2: 13.5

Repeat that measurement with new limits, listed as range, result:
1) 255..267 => 8.709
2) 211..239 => 10.71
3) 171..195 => 6.543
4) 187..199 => 11.02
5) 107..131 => 9.952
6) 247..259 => 10.67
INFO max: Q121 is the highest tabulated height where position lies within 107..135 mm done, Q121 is 11.46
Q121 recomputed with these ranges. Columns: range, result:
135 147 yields 13.27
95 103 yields 11.95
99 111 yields 11.59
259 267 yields 10.8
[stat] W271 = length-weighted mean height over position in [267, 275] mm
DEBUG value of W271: 8.69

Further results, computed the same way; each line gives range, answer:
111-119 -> 10.3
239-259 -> 11.1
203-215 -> 11.8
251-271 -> 9.95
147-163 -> 15.2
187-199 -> 11.1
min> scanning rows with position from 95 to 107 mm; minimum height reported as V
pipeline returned 11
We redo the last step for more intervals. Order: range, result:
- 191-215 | 11.05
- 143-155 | 13.27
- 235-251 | 10.58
